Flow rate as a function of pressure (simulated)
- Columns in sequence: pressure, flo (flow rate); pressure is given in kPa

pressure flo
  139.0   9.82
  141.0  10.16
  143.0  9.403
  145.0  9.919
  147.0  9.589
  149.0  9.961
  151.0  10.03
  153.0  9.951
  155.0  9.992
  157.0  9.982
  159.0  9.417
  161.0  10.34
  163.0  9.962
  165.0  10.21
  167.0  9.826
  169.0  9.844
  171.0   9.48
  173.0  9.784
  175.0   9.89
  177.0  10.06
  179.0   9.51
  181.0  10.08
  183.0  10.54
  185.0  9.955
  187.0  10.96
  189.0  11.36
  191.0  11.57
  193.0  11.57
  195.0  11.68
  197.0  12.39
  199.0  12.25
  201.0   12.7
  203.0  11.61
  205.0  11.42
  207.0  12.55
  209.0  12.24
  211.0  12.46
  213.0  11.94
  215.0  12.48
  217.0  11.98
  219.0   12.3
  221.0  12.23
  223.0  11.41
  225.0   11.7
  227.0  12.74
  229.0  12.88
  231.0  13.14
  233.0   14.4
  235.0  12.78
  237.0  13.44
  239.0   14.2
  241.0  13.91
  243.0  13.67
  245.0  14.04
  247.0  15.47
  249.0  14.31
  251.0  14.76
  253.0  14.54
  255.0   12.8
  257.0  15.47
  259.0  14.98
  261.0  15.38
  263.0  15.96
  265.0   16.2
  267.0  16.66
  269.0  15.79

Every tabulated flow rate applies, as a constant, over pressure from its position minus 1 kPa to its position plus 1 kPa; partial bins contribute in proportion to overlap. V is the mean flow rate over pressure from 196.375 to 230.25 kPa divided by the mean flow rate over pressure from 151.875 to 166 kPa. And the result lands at 1.22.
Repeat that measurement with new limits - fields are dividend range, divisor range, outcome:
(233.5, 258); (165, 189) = 1.40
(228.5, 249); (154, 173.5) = 1.40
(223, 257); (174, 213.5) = 1.21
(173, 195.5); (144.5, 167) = 1.07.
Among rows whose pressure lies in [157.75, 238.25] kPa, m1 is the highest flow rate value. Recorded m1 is 14.4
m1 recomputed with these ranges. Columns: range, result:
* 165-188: 10.96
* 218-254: 15.47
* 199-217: 12.7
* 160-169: 10.34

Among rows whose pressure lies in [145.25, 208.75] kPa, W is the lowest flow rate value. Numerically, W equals 9.417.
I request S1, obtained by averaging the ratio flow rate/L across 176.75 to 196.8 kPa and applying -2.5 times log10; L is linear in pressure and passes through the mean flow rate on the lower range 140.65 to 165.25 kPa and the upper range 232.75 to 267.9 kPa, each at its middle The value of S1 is 0.071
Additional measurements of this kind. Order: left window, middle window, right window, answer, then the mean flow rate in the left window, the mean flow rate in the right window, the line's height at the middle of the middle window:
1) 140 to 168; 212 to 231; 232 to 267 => 0.08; 9.91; 14.6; 13.2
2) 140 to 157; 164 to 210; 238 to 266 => 0.07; 9.88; 14.7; 11.7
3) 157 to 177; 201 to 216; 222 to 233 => -0.04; 9.88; 12.6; 11.7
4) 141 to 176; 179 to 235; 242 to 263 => 0.04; 9.87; 14.6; 12.3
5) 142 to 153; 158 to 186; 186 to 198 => 0.09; 9.8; 11.6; 10.8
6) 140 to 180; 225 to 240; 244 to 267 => 0.04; 9.87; 15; 13.7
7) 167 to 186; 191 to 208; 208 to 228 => -0.08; 9.9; 12.1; 11.1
